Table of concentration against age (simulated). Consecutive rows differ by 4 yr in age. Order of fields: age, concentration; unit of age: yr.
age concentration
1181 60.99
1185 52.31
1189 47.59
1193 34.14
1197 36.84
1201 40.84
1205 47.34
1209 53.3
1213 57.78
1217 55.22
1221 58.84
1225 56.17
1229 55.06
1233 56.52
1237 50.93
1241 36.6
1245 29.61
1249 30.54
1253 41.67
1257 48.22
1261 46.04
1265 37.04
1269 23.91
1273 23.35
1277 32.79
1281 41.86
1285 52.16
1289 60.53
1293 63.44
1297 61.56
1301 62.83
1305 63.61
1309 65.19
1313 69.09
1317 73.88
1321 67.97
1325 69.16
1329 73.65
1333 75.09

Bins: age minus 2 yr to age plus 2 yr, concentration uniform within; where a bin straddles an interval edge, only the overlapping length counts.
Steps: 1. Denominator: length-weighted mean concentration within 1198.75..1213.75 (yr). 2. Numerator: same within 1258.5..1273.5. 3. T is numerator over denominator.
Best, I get 0.70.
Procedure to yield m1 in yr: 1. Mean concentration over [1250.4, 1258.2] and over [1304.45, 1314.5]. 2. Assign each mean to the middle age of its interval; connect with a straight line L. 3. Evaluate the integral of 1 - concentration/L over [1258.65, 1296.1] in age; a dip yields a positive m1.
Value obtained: 7.4 yr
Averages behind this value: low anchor 43.5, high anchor 66.1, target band 43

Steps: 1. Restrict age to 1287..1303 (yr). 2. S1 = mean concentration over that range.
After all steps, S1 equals 62.1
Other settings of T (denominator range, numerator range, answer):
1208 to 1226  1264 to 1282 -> 0.55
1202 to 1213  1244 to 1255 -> 0.68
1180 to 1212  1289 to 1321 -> 1.41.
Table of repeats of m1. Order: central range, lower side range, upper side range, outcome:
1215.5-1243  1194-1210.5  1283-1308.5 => -2.4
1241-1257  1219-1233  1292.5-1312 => 6.2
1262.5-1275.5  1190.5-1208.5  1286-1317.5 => 6.3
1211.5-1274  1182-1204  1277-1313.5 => 6.8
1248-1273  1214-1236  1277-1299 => 8.1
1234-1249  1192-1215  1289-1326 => 3.9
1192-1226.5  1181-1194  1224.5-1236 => 1.8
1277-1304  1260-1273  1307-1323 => -2.3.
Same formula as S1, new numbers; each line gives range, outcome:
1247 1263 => 41.6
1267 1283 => 30.5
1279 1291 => 51.5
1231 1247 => 43.4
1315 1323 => 70.9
